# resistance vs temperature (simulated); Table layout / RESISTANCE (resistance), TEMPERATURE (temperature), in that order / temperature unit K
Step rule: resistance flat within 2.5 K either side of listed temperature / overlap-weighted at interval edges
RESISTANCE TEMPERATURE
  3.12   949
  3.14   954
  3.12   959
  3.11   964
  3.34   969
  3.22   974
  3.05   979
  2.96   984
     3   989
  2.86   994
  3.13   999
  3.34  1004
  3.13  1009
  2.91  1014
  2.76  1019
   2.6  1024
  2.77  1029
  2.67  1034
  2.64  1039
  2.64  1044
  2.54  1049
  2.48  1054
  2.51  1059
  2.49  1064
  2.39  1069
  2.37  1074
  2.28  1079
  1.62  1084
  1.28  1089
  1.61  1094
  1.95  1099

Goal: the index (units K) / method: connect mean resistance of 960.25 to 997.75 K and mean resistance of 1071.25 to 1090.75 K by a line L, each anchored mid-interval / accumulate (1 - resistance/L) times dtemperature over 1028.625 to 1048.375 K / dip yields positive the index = -2.1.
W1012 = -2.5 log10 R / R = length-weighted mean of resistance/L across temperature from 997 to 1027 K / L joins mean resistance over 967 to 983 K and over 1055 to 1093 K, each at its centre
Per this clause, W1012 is -0.07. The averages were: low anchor 3.18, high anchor 2.13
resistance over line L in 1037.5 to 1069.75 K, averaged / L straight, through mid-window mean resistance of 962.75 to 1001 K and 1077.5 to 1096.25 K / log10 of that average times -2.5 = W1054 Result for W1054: -0.20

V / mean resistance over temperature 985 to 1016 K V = 3.06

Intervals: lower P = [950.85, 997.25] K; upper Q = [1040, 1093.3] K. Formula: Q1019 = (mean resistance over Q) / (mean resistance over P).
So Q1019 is 0.73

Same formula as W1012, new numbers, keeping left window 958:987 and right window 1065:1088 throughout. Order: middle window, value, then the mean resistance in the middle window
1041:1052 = -0.07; 2.59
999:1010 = -0.14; 3.23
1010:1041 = -0.05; 2.75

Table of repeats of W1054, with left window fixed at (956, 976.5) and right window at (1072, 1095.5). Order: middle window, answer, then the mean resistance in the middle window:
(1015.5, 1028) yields -0.066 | 2.71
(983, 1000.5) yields -0.031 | 2.98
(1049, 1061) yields -0.158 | 2.5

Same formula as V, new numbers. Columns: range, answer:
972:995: 3.02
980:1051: 2.86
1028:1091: 2.36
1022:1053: 2.64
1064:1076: 2.4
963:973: 3.24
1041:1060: 2.55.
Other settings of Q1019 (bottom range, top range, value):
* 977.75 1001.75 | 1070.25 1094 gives 0.63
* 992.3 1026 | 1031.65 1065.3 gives 0.87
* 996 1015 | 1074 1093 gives 0.57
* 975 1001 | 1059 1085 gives 0.76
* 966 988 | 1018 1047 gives 0.85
